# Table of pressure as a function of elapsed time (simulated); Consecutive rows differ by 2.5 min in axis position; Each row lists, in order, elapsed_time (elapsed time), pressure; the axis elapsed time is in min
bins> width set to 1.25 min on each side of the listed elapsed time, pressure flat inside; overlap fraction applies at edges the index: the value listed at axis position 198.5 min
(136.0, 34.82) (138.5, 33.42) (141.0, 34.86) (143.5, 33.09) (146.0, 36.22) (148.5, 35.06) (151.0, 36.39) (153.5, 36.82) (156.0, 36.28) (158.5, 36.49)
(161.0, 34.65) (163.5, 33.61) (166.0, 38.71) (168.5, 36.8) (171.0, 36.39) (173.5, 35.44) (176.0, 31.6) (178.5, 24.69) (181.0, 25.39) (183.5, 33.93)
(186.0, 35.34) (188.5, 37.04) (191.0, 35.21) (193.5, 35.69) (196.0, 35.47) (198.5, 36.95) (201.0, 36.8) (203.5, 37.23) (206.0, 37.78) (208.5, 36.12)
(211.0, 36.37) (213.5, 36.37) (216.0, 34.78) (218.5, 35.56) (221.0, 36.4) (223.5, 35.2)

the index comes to 36.95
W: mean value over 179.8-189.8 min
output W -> 33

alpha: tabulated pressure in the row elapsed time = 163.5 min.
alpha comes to 33.61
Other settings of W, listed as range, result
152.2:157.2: 36.6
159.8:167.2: 35.6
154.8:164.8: 35.3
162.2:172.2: 36.4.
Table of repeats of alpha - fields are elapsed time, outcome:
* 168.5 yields 36.8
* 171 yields 36.39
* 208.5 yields 36.12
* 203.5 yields 37.23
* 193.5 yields 35.69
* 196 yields 35.47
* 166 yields 38.71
